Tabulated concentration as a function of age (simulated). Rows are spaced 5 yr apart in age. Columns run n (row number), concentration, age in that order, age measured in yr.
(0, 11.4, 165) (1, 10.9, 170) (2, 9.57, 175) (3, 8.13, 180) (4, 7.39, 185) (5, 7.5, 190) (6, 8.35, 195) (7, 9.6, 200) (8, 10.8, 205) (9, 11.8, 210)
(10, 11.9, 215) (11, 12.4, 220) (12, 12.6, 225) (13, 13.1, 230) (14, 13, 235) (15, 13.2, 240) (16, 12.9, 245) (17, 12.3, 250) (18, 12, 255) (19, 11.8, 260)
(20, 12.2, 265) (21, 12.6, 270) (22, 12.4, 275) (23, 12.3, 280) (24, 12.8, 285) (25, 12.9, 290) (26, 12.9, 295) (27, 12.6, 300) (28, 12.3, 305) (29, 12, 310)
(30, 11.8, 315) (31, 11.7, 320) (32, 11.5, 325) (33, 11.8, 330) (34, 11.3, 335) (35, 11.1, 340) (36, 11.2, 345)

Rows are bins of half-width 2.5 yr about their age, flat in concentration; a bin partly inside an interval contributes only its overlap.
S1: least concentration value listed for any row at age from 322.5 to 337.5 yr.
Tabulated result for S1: 11.3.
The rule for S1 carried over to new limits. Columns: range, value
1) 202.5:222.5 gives 10.8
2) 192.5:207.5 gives 8.35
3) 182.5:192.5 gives 7.39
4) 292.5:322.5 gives 11.7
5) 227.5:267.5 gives 11.8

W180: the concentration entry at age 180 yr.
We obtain 8.13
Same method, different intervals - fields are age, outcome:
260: 11.8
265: 12.2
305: 12.3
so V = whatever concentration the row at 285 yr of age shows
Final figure 12.8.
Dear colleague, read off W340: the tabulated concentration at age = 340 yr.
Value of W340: 11.1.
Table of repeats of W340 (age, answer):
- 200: 9.6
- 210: 11.8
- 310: 12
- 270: 12.6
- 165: 11.4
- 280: 12.3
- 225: 12.6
